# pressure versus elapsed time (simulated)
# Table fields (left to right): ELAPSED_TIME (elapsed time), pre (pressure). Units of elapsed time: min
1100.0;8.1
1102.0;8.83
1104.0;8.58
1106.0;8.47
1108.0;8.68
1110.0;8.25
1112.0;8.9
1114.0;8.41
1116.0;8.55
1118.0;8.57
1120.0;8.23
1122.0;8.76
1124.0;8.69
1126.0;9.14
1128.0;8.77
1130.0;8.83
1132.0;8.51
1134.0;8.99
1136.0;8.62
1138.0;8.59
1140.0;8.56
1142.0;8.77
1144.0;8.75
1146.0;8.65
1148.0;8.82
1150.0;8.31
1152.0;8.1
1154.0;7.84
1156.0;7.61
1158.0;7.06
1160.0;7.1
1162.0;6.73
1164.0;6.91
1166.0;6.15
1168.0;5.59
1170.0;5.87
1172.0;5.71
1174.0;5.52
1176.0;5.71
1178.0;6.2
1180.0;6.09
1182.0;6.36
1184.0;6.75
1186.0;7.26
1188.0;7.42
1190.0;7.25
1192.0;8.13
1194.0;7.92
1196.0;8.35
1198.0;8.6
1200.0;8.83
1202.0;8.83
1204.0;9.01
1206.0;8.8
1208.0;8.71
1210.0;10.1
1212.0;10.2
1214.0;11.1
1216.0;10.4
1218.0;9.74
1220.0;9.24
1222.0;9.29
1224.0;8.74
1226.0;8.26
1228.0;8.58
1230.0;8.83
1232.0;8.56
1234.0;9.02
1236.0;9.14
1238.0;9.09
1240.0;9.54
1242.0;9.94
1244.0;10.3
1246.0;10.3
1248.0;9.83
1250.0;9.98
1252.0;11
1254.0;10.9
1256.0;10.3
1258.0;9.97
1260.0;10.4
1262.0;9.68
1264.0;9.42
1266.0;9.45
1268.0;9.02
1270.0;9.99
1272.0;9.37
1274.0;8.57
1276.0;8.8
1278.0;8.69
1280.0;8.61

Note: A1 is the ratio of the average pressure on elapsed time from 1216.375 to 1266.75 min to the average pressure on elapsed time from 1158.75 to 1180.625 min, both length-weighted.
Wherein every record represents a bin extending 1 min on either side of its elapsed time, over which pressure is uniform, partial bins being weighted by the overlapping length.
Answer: 1.56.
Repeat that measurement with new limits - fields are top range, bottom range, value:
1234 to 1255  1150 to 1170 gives 1.42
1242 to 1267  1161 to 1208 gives 1.41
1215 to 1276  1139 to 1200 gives 1.31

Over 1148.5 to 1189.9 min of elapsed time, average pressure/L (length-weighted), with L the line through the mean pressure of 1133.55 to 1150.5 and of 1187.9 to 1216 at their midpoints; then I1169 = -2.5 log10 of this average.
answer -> 0.28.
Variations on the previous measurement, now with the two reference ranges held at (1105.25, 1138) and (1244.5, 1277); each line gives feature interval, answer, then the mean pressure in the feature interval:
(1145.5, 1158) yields 0.101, 8.11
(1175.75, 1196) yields 0.292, 7.02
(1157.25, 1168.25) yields 0.328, 6.65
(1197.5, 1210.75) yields 0.043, 8.98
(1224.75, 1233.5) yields 0.115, 8.59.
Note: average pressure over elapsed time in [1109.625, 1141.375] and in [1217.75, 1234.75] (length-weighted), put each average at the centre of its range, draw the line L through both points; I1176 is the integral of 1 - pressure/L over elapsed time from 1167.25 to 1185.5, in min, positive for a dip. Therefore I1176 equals 5.7 min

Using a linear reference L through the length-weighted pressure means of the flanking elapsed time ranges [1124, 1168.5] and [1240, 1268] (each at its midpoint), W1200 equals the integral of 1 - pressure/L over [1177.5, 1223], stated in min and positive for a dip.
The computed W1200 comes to 3.0 min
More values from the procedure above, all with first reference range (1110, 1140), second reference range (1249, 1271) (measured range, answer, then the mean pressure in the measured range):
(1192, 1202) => 1.0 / 8.44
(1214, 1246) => 1.2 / 9.34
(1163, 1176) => 4.5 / 5.94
